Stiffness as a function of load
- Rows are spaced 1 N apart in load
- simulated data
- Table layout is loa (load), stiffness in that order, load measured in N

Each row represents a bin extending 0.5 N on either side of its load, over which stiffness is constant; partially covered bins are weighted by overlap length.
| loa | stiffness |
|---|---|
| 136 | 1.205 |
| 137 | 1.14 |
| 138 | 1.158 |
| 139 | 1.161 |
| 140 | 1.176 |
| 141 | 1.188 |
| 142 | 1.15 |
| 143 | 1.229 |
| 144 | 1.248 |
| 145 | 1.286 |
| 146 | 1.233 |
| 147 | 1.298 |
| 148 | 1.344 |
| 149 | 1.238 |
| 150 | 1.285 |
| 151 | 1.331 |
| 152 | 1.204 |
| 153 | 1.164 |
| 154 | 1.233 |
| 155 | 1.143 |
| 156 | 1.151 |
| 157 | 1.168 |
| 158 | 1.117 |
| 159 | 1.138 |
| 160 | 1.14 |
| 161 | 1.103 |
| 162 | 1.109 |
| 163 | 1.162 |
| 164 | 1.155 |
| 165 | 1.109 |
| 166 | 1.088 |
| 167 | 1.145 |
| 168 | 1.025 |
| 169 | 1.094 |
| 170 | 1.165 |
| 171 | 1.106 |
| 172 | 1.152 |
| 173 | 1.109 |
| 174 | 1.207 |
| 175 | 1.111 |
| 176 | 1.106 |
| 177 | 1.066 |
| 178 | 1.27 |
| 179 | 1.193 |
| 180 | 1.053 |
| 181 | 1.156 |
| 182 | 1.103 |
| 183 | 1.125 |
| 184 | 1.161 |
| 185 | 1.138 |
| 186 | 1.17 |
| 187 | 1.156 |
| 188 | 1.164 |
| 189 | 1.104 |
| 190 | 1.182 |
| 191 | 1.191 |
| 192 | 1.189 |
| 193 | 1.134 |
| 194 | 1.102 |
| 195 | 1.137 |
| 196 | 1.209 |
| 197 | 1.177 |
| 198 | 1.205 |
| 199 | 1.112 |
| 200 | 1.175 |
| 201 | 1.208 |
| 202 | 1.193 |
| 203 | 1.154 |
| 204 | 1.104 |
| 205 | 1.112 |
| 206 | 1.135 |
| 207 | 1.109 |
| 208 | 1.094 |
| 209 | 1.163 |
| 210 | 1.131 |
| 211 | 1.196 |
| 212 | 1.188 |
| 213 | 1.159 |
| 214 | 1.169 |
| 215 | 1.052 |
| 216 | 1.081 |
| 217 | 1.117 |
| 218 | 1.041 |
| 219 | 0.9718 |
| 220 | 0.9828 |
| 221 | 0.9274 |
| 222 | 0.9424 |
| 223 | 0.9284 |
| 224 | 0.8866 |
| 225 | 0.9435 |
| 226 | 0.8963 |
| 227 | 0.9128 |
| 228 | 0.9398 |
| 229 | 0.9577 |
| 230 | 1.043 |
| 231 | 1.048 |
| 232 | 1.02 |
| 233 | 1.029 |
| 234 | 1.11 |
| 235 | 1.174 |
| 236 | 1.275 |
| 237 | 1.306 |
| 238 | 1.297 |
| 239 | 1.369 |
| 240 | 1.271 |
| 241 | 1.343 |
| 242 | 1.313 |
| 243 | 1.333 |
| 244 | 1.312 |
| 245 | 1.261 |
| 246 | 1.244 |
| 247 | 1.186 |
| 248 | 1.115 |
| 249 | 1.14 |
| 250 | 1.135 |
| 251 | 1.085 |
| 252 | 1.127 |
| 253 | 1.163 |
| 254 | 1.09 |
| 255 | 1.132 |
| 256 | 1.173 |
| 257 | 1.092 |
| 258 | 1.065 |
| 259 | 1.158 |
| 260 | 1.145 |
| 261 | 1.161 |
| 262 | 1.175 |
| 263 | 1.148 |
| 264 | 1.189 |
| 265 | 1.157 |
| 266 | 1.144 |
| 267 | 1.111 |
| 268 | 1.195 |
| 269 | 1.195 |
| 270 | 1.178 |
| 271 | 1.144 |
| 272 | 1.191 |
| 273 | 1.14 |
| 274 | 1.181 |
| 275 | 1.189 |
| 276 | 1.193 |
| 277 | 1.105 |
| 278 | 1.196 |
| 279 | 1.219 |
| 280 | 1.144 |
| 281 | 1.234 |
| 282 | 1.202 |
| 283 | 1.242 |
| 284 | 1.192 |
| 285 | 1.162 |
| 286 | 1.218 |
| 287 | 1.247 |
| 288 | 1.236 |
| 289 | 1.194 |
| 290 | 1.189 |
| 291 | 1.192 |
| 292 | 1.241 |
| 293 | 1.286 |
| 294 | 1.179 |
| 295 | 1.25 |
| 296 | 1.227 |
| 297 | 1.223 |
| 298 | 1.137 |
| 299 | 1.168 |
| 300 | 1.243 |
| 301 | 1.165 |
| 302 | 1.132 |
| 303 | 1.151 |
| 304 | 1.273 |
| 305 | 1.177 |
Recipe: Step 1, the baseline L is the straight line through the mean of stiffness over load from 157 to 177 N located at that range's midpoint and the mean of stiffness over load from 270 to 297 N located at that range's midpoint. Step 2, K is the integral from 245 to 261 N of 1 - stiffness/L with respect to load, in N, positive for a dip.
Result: 0.52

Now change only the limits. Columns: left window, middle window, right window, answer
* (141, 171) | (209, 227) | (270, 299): 2.3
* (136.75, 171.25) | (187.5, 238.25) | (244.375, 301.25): 3.4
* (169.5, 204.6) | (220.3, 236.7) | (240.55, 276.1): 2.2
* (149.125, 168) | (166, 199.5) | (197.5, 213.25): 0.4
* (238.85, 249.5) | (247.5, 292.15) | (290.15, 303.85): 2.3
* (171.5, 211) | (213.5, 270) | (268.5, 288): 2.5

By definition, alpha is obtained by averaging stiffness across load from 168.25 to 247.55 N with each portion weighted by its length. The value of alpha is 1.13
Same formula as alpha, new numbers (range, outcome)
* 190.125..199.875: 1.16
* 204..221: 1.1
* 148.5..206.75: 1.15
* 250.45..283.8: 1.16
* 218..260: 1.11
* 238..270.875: 1.19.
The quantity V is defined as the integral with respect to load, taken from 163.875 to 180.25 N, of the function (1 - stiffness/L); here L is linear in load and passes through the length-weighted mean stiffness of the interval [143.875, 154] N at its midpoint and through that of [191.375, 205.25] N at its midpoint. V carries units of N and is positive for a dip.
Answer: 1.17 N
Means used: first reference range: 1.26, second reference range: 1.16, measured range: 1.13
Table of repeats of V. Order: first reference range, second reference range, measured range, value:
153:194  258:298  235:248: -1.2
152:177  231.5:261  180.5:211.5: 0.1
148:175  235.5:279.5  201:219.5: 0.8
